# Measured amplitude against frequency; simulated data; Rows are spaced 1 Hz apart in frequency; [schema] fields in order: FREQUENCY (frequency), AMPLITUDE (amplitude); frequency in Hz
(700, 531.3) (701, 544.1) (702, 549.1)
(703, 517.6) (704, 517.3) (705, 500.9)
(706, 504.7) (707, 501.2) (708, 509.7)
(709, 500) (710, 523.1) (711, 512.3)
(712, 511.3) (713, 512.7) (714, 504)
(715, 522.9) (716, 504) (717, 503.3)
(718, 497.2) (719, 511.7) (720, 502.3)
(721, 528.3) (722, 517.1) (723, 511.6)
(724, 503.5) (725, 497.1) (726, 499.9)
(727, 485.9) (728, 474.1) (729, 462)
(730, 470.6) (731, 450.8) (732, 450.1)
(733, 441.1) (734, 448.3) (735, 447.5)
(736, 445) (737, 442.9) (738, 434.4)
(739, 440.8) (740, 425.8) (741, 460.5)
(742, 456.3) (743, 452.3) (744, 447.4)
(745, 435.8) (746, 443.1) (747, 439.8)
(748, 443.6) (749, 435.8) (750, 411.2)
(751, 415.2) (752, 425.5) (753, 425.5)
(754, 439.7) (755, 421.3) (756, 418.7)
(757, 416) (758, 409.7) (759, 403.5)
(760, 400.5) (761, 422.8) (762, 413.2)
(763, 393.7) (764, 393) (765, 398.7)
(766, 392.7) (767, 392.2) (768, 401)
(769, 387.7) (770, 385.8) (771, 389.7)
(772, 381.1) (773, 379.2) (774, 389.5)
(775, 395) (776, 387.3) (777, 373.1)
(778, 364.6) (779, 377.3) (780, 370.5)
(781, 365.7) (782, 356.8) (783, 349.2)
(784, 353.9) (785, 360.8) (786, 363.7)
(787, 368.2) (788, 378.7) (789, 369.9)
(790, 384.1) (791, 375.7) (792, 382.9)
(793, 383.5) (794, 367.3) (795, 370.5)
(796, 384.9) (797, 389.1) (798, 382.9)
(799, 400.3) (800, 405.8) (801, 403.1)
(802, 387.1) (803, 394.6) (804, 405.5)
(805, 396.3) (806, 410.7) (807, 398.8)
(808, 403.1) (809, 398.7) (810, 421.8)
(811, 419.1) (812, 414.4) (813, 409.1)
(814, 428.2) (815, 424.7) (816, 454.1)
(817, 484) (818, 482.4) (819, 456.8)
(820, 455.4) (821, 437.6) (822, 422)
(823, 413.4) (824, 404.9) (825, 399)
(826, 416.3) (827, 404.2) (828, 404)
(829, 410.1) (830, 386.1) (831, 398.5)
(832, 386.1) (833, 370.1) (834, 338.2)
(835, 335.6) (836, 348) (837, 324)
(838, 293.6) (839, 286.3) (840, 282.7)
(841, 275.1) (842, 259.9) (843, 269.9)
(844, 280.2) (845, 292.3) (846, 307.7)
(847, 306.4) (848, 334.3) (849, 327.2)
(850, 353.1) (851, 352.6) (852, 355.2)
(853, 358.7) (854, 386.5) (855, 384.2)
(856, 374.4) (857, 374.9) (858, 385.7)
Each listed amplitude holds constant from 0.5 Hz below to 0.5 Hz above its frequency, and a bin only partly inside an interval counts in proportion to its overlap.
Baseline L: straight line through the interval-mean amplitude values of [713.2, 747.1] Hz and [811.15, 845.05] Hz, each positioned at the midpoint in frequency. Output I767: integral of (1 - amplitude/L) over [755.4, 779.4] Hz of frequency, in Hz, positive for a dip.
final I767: 2.4 Hz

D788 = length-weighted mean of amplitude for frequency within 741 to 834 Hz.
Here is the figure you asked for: 403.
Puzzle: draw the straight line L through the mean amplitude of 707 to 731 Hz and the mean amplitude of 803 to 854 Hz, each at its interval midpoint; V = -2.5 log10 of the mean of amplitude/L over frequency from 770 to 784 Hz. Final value 0.16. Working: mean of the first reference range 502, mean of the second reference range 376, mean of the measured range 375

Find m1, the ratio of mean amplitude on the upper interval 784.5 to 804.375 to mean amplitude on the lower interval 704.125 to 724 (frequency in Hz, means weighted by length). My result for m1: 0.8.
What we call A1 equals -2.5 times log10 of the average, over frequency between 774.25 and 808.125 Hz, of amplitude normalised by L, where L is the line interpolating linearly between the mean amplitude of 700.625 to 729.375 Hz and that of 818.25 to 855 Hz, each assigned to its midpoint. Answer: 0.088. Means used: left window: 508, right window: 358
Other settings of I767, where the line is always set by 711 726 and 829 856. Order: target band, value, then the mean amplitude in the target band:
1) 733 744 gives 0.8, 445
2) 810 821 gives -2.1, 442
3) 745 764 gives 1.5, 421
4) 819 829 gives -1.7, 419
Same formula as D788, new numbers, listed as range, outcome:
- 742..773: 415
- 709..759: 465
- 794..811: 397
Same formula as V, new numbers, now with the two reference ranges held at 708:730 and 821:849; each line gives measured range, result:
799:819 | -0.10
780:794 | 0.12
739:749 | 0.06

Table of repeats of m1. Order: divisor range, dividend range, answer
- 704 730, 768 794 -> 0.75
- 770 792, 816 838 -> 1.08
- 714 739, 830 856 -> 0.69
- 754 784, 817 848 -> 0.93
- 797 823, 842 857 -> 0.80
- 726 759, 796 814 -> 0.91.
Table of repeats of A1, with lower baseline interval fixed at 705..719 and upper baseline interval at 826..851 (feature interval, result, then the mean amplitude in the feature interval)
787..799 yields 0.05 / 379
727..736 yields 0.06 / 457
